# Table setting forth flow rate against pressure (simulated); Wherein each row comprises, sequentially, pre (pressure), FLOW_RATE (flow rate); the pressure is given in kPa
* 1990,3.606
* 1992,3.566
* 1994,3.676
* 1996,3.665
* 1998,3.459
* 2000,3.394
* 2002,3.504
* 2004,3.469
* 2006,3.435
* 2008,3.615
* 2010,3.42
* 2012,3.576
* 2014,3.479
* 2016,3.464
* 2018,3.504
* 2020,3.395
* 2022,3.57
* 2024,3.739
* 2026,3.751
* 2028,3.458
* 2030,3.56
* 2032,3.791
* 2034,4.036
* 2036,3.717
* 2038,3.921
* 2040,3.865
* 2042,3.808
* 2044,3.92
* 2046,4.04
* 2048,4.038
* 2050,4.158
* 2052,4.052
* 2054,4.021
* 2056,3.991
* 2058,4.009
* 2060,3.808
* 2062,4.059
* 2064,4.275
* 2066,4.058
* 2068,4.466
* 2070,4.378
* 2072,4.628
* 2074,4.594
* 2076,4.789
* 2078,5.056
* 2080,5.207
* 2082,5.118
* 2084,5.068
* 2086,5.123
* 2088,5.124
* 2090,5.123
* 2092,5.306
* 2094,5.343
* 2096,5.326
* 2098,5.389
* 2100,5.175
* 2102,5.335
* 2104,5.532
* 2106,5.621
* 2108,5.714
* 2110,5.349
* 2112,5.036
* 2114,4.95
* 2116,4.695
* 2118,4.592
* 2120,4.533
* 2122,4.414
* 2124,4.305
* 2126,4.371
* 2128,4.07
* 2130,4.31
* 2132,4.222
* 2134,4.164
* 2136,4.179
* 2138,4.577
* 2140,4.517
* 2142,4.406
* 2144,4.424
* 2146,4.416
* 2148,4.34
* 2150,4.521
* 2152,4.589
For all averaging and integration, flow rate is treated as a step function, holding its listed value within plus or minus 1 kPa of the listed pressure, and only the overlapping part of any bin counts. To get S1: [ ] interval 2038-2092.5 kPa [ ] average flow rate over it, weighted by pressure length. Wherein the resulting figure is 4.43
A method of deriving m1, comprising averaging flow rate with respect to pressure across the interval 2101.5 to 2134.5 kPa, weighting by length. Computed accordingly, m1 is 4.78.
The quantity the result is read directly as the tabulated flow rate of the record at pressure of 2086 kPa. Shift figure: 5.123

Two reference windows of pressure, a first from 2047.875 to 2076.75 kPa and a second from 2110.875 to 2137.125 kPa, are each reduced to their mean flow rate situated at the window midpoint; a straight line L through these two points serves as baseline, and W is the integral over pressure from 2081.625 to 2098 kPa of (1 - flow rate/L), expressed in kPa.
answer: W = -3.3 kPa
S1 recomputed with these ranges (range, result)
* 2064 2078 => 4.51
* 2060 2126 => 4.9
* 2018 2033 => 3.6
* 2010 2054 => 3.75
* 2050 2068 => 4.07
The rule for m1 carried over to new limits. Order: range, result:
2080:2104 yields 5.23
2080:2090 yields 5.12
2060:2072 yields 4.24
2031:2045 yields 3.87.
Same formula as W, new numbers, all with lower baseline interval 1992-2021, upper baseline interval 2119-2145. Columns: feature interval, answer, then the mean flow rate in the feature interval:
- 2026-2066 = -1.6 kPa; 3.92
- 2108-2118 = -1.9 kPa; 5.04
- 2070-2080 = -2.0 kPa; 4.77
